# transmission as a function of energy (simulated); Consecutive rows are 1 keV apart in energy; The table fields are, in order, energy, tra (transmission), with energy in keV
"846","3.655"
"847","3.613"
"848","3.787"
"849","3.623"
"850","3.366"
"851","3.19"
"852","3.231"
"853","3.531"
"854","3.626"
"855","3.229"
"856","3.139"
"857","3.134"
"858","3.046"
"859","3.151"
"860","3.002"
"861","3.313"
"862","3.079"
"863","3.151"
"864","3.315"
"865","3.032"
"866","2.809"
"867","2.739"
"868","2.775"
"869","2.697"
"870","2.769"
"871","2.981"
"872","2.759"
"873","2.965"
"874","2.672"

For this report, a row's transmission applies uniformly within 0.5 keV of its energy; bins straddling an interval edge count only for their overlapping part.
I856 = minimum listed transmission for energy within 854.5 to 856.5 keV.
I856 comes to 3.139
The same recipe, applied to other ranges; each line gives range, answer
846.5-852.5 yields 3.19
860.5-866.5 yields 2.809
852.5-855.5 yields 3.229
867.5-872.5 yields 2.697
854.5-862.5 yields 3.002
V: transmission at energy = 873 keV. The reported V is 2.965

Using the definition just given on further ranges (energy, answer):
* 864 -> 3.315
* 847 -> 3.613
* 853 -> 3.531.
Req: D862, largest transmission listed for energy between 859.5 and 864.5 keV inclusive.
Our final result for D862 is 3.315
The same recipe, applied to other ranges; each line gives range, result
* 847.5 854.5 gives 3.787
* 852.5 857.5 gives 3.626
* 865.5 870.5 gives 2.809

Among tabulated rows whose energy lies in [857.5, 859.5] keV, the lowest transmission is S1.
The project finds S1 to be 3.046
